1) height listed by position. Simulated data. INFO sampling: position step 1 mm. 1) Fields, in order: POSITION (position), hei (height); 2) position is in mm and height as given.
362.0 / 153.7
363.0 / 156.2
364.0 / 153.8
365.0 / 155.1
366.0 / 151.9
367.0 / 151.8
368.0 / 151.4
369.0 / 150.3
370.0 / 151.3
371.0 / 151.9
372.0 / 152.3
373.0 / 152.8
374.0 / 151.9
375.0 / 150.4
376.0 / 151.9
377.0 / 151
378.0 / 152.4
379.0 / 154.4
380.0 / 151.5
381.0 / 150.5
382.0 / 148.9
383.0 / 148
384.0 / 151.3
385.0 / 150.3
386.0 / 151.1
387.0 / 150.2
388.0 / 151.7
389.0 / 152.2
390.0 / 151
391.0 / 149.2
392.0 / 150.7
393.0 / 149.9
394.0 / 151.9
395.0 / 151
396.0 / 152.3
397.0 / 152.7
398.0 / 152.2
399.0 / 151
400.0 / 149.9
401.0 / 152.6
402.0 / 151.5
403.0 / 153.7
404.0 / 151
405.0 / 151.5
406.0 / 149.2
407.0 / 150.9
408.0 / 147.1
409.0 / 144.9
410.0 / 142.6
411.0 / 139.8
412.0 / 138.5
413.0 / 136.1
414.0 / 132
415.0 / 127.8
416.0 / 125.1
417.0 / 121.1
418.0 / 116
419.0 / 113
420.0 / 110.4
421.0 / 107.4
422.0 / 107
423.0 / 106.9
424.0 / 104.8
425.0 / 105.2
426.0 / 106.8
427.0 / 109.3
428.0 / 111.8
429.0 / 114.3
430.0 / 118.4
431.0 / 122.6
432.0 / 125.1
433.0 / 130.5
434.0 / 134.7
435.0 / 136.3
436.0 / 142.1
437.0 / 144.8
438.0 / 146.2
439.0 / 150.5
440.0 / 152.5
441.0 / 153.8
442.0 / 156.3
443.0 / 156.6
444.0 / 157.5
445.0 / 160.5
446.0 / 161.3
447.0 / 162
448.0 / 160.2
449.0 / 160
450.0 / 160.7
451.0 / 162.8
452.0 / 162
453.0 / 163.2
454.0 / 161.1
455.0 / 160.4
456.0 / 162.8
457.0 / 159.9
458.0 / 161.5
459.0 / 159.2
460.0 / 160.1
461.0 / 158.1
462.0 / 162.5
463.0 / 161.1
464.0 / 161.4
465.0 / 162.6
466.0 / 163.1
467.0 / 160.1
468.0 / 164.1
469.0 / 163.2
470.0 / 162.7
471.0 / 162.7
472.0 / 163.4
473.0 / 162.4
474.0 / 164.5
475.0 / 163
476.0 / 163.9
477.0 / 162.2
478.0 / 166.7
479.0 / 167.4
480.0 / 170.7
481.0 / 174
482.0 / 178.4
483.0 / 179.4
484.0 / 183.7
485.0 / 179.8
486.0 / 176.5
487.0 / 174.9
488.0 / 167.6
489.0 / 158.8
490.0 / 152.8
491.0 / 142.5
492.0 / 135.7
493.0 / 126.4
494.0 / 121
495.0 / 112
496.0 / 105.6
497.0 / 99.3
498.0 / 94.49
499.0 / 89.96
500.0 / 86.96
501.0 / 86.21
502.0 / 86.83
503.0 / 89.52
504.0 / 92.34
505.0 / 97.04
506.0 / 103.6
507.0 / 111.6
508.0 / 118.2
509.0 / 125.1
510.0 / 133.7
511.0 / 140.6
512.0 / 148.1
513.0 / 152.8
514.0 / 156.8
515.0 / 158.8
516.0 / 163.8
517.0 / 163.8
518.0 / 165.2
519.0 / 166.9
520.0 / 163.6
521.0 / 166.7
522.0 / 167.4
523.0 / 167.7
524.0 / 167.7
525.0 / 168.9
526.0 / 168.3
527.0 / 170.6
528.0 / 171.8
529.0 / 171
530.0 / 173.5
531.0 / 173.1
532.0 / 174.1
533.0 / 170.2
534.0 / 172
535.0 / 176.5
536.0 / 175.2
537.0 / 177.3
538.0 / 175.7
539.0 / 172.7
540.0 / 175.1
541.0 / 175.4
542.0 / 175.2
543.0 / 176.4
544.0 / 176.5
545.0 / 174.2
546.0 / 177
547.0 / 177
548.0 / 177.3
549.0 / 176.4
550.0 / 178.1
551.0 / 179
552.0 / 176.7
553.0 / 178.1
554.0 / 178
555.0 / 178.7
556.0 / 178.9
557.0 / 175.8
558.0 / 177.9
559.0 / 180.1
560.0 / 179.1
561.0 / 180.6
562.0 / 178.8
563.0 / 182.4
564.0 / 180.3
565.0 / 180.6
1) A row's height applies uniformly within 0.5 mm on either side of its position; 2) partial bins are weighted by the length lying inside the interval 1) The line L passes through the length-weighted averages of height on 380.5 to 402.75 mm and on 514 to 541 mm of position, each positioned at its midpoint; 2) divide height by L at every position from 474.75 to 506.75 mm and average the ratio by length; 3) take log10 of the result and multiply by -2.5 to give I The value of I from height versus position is 0.20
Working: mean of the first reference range 151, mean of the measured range 137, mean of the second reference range 170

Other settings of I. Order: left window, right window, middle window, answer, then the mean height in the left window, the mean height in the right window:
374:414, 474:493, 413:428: 0.32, 149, 165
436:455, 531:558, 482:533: 0.18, 157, 176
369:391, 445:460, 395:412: 0.04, 151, 161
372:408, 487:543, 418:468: 0.04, 151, 146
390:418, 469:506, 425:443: 0.09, 145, 141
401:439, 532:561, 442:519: 0.02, 130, 176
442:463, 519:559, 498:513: 0.48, 161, 174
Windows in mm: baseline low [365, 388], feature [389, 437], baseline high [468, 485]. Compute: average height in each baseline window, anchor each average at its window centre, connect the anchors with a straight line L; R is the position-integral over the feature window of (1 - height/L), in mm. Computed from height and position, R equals 7.00 mm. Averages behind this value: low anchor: 151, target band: 134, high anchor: 168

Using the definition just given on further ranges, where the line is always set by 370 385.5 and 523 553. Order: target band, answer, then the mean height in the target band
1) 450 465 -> 0.1 mm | 161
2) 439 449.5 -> 0.2 mm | 158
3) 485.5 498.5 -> 2.4 mm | 136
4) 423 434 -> 3.0 mm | 115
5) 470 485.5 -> -0.3 mm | 169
